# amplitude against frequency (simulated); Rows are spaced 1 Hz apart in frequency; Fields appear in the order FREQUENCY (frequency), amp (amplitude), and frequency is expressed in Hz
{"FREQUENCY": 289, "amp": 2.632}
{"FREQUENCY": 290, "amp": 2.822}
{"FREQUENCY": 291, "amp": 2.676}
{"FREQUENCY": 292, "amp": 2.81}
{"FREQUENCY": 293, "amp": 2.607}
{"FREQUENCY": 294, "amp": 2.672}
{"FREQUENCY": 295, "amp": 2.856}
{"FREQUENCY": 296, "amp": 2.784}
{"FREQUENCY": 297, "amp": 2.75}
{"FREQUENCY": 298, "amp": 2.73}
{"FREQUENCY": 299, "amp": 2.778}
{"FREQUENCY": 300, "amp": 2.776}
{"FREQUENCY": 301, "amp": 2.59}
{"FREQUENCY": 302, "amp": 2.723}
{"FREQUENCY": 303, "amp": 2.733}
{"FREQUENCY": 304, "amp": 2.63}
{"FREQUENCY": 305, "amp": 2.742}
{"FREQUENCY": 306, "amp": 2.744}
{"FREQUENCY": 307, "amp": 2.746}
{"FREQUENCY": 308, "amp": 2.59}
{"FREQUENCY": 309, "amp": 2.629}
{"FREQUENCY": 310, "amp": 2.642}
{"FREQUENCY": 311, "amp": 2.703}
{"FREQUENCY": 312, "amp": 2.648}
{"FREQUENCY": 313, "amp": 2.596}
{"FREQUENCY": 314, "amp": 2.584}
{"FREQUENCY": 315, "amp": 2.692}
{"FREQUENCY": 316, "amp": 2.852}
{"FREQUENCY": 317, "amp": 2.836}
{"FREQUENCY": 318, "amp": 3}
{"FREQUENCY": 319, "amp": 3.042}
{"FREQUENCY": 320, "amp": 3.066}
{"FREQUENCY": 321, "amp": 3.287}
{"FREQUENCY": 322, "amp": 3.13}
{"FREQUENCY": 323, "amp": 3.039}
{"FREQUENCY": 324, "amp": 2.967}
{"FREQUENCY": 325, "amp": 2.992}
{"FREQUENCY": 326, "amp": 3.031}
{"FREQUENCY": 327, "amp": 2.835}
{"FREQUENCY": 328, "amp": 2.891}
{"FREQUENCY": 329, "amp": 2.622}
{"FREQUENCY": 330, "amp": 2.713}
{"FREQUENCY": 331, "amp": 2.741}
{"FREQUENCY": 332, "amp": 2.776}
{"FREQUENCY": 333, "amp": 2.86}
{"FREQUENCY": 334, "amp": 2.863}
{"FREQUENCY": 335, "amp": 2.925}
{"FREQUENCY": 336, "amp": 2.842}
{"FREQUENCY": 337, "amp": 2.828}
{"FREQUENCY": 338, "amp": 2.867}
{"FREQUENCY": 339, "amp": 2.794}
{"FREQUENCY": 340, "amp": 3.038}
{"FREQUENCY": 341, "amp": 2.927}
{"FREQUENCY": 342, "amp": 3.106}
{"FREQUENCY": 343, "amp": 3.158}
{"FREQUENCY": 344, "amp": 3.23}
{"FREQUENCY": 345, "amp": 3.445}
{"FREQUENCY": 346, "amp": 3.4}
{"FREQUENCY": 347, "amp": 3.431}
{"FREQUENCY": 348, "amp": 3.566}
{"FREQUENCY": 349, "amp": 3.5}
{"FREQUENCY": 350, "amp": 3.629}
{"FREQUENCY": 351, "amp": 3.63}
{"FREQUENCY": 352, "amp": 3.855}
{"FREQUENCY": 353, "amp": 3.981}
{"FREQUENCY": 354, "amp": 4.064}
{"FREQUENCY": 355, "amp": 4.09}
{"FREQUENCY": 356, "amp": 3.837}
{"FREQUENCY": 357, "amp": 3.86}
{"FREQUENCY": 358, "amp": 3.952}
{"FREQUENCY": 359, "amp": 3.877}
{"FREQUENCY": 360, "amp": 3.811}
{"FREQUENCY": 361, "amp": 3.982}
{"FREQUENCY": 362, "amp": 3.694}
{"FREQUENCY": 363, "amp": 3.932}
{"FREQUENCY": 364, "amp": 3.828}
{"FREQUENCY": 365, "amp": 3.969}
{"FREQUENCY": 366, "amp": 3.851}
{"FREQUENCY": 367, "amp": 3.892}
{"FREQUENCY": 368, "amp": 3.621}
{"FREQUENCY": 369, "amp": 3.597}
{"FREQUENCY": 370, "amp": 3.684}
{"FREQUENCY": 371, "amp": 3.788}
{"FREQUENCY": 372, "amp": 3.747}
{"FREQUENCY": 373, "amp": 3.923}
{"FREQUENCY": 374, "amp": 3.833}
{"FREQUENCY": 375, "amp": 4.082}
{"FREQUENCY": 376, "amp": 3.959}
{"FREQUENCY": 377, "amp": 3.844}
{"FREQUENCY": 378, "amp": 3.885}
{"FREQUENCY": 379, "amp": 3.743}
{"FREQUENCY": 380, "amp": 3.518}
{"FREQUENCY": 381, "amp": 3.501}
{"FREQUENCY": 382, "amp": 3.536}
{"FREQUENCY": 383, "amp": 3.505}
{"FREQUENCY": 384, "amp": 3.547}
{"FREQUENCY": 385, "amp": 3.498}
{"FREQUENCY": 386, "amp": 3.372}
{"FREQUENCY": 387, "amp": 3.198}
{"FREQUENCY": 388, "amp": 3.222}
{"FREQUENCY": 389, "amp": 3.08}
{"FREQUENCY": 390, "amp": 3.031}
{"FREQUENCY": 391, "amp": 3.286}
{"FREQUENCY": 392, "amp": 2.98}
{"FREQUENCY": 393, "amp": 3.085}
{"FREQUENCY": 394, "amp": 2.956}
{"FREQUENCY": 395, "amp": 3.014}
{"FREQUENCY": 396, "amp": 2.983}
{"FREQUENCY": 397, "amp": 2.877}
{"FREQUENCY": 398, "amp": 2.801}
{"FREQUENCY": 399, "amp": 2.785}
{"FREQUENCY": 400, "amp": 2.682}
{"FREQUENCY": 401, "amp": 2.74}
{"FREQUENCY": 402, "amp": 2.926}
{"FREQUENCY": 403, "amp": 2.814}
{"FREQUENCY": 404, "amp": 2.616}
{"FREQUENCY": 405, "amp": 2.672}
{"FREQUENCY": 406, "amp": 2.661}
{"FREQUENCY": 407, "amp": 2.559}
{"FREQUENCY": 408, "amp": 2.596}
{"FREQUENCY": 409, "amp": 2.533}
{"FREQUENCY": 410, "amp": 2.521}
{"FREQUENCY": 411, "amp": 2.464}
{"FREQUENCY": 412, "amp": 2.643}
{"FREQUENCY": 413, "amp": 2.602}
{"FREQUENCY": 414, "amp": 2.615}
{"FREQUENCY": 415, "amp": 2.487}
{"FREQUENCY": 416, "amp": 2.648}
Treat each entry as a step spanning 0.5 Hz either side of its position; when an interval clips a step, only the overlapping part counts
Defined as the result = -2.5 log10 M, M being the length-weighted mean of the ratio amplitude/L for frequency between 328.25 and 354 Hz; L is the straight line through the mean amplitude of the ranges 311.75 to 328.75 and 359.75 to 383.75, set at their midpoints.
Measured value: 0.036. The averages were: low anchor 2.91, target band 3.16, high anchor 3.78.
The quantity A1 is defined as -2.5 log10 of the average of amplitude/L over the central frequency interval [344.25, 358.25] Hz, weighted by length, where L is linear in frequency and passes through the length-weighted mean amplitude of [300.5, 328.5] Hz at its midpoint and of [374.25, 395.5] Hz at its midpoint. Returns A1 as -0.18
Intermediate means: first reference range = 2.82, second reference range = 3.43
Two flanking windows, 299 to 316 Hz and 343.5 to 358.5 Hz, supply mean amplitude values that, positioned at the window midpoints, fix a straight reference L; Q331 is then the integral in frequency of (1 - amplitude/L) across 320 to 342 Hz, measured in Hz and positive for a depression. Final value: 2.1 Hz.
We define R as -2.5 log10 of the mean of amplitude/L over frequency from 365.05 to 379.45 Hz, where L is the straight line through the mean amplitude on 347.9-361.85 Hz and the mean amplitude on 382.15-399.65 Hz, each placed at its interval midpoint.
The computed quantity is -0.097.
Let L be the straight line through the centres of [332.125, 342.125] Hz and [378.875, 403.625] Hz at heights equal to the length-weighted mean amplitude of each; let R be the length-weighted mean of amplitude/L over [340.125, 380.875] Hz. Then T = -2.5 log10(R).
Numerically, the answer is -0.23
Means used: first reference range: 2.89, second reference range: 3.14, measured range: 3.71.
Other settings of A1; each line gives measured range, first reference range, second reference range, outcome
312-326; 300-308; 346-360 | 0.039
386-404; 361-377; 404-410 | 0.007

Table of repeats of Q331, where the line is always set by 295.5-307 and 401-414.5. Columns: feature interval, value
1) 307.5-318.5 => 0.0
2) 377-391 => -4.1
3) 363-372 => -3.8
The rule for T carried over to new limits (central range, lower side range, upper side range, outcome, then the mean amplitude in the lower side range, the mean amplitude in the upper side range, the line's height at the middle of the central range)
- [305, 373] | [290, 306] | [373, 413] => -0.12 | 2.73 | 3.12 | 2.9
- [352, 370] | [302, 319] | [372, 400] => -0.22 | 2.72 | 3.37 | 3.15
